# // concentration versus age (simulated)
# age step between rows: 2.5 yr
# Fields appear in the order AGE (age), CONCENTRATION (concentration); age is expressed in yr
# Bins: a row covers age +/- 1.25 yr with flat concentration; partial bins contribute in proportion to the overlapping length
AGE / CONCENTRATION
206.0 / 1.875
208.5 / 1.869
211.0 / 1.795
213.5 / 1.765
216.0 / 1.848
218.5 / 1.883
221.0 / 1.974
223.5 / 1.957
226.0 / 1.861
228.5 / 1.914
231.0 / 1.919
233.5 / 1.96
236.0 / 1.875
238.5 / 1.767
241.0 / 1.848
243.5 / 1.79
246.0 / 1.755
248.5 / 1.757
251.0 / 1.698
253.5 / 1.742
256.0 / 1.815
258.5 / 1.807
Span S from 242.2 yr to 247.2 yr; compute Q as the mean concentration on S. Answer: 1.77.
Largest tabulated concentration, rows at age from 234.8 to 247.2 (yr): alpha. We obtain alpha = 1.875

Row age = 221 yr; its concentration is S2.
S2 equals 1.974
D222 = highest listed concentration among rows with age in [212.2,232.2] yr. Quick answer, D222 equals 1.974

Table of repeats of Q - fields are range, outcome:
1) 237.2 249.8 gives 1.78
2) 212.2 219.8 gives 1.83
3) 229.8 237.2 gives 1.92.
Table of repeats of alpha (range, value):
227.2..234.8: 1.96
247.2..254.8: 1.757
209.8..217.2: 1.848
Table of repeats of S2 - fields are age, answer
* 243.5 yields 1.79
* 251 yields 1.698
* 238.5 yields 1.767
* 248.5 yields 1.757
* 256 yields 1.815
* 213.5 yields 1.765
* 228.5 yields 1.914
